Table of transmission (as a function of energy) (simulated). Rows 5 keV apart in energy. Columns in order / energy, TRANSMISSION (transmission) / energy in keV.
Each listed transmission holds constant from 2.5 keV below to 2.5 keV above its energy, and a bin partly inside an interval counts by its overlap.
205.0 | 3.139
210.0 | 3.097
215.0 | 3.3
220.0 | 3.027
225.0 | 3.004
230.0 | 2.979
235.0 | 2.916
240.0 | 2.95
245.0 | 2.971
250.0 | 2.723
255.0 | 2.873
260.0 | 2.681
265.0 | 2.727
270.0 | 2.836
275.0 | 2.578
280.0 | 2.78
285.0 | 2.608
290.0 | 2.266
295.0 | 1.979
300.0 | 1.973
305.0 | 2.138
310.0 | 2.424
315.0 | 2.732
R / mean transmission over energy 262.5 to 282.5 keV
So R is 2.73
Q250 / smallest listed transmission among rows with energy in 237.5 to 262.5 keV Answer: 2.681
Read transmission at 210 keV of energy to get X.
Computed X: 3.097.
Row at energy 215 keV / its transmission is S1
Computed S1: 3.3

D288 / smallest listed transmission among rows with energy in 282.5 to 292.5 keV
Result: 2.266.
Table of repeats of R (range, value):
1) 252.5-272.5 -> 2.78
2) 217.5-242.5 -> 2.98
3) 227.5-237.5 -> 2.95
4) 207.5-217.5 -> 3.2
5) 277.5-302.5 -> 2.32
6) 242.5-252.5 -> 2.85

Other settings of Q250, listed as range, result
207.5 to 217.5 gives 3.097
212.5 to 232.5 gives 2.979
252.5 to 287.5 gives 2.578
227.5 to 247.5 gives 2.916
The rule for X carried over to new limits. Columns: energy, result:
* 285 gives 2.608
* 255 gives 2.873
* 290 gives 2.266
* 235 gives 2.916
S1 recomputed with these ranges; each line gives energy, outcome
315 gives 2.732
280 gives 2.78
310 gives 2.424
